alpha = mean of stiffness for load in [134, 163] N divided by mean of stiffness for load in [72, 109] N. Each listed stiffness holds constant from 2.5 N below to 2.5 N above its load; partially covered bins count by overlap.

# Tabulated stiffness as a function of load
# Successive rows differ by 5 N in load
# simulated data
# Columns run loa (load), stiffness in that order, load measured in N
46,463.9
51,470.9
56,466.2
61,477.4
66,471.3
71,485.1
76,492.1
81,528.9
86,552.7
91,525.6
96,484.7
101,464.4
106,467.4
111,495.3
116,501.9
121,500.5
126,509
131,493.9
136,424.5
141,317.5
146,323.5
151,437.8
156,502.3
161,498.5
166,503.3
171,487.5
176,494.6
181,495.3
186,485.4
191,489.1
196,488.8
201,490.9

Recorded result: 0.83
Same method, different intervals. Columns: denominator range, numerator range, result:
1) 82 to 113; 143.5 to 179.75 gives 0.93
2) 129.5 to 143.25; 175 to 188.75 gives 1.21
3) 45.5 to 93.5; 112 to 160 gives 0.91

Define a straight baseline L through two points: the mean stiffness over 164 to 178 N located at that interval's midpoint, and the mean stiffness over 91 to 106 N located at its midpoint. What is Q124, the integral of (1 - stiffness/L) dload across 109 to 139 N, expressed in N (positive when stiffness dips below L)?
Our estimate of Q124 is 0.1 N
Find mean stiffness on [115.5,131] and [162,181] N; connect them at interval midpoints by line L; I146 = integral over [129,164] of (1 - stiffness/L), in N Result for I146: 4.9 N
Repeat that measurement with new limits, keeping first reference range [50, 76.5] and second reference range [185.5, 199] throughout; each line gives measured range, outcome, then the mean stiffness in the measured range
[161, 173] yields -0.3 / 496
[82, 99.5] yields -1.4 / 518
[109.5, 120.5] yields -0.4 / 499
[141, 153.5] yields 3.0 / 368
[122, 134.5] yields -0.3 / 495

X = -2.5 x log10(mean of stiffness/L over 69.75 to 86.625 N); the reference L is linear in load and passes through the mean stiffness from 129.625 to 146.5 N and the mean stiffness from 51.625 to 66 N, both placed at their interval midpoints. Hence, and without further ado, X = -0.14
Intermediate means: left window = 472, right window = 391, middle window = 513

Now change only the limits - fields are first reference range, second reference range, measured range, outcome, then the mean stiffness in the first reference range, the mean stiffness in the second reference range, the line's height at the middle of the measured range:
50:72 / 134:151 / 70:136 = -0.19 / 474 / 365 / 418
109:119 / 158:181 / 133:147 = 0.34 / 499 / 496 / 498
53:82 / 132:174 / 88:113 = -0.05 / 484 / 440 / 467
